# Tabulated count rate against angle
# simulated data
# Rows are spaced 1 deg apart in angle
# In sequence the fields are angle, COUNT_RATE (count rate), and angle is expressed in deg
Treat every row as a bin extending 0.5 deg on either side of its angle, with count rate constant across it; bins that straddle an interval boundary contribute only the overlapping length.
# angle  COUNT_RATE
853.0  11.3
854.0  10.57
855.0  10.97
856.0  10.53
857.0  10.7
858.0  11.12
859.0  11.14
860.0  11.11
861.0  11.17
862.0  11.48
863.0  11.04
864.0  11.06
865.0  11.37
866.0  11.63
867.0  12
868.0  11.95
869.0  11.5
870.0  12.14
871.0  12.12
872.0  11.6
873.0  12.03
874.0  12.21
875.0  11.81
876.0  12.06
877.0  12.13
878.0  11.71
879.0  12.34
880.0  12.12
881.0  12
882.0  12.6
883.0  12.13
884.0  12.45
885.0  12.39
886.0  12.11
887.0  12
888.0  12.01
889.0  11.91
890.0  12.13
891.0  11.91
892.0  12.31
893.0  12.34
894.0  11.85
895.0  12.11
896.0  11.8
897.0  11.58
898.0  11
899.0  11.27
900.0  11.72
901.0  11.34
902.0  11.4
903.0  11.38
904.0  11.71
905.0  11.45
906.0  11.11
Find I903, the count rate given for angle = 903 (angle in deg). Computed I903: 11.38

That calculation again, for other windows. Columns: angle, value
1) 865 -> 11.37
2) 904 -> 11.71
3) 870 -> 12.14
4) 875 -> 11.81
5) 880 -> 12.12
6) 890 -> 12.13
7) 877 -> 12.13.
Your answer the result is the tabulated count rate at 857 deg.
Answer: 10.7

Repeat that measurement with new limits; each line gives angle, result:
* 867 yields 12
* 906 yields 11.11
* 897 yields 11.58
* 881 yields 12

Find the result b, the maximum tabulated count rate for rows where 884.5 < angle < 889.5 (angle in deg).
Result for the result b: 12.39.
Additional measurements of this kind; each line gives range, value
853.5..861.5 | 11.17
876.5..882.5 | 12.6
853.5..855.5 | 10.97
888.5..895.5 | 12.34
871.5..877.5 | 12.21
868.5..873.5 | 12.14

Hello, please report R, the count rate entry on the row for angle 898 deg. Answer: 11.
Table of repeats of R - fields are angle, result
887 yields 12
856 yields 10.53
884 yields 12.45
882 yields 12.6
